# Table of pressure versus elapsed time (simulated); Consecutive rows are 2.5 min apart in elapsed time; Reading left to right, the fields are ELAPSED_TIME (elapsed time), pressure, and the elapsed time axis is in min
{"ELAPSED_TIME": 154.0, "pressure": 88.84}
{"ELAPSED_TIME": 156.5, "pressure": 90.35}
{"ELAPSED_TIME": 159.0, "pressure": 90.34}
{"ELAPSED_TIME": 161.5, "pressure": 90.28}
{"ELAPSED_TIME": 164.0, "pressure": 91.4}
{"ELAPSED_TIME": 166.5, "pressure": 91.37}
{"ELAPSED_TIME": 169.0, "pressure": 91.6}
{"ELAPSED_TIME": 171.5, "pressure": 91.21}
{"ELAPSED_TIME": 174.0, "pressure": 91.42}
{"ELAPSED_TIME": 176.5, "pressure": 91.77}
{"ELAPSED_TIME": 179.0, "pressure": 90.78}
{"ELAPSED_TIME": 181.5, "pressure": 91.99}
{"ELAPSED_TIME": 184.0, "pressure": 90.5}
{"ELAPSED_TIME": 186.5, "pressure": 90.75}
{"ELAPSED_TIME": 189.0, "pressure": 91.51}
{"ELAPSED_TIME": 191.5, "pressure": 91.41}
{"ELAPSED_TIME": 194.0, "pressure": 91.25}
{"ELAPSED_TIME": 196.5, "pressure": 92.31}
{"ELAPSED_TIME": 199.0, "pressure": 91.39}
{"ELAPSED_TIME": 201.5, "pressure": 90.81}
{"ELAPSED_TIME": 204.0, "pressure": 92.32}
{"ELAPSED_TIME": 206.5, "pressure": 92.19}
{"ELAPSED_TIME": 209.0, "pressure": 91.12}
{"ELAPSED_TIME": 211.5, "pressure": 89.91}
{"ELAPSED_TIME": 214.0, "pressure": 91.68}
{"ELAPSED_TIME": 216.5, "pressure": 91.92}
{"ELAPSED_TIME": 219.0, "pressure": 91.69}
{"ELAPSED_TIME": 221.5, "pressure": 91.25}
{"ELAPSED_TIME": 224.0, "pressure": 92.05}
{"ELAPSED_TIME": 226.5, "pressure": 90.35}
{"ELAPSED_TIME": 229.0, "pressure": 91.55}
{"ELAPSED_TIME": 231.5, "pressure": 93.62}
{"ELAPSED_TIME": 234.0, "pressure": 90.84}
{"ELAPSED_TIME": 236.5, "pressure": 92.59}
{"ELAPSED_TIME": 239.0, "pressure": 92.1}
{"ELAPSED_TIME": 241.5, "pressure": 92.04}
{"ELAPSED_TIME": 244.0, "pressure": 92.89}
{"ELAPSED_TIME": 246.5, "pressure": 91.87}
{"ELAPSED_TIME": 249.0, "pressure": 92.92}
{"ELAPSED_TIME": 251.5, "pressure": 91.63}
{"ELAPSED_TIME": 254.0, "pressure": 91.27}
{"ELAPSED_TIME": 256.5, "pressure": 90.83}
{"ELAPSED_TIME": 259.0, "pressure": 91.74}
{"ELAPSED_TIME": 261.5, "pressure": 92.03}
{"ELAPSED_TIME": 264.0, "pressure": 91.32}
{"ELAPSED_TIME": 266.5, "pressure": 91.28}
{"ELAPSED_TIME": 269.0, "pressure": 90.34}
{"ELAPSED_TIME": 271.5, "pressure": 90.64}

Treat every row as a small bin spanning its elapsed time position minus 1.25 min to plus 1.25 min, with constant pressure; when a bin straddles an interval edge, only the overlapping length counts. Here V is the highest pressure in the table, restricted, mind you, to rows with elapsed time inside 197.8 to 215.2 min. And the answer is 92.32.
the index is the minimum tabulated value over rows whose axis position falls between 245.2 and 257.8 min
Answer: 90.83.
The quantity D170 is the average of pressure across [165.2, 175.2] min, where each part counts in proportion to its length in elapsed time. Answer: 91.4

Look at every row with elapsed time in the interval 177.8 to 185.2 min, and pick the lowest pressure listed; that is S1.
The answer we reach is 90.5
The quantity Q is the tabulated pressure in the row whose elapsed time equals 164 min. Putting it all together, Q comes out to 91.4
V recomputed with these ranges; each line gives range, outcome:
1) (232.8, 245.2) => 92.89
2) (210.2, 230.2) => 92.05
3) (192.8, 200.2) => 92.31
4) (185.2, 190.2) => 91.51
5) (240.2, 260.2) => 92.92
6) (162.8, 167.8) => 91.4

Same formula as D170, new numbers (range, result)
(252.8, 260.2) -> 91.3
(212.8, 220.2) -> 91.8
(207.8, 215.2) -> 90.9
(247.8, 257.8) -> 91.7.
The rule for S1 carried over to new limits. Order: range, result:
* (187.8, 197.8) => 91.25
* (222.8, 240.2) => 90.35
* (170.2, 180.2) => 90.78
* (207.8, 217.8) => 89.91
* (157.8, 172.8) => 90.28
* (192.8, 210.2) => 90.81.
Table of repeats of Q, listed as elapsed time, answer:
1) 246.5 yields 91.87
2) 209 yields 91.12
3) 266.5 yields 91.28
